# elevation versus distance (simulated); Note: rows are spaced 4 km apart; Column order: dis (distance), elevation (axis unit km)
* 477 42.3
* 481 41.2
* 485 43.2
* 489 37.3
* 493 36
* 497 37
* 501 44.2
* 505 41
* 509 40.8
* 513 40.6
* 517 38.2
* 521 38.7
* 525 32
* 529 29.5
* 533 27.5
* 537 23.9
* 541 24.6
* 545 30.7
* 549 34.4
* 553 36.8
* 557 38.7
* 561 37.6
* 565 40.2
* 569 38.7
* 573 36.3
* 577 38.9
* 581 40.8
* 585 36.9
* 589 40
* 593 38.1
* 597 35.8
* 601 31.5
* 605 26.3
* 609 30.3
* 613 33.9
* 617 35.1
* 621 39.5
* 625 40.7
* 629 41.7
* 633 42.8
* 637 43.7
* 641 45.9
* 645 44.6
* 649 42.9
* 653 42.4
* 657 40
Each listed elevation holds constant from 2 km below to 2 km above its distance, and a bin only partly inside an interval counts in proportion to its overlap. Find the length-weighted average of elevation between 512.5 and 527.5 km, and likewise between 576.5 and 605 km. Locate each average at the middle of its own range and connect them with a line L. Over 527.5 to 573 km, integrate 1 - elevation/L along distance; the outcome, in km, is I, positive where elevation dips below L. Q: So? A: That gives 4.4 km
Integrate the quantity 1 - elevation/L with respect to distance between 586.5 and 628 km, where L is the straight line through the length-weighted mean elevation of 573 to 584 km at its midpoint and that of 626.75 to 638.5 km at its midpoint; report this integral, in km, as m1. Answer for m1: 5.7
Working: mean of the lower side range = 38.9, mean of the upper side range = 42.6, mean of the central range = 35.3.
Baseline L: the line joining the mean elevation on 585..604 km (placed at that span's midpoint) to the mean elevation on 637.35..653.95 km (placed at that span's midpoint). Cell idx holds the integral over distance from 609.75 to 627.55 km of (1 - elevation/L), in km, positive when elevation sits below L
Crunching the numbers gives 1.3 km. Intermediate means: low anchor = 35.9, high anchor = 44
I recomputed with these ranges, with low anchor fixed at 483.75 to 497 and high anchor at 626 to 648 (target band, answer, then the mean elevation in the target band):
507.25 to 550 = 7.44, 32.7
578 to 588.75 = 0.67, 39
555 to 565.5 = 0.56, 38.6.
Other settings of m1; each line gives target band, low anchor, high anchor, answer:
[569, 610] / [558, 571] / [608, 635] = 2.9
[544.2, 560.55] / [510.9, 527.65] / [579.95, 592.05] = 1.0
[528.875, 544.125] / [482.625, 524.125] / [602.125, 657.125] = 5.1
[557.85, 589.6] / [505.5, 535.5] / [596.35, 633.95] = -2.8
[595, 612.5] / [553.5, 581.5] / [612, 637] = 3.5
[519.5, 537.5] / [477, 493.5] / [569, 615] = 3.6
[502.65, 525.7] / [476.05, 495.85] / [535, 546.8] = -4.3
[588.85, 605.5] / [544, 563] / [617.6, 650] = 2.1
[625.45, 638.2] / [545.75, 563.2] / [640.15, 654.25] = 0.1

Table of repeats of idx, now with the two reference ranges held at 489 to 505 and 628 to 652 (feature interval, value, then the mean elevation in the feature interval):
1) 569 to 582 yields 1.0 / 38.5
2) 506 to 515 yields -0.3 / 40.7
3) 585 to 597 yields 1.1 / 38.1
